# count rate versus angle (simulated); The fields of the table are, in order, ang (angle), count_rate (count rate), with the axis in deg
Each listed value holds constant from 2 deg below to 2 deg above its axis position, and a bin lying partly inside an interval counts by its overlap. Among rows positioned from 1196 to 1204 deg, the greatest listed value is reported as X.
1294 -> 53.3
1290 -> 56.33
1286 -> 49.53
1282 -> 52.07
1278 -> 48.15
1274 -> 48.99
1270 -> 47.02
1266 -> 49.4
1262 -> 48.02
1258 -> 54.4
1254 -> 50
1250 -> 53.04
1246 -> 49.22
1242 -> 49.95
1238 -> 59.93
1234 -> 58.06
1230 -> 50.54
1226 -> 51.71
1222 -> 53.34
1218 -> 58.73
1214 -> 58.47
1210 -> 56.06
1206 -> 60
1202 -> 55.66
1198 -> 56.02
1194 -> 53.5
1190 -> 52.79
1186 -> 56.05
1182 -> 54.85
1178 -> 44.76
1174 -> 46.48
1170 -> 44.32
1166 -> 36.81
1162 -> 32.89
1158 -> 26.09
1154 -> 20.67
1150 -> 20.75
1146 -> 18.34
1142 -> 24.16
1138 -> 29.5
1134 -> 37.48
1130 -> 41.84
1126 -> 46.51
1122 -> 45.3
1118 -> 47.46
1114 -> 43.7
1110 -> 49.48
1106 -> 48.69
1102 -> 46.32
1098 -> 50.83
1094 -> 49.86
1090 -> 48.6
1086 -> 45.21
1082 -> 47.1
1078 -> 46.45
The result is 56.02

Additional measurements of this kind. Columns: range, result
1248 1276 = 54.4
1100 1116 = 49.48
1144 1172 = 44.32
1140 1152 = 24.16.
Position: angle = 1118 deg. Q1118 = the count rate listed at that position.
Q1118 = 47.46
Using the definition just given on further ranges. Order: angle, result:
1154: 20.67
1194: 53.5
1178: 44.76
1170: 44.32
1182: 54.85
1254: 50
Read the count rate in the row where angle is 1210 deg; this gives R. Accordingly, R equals 56.06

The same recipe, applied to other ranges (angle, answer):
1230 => 50.54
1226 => 51.71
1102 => 46.32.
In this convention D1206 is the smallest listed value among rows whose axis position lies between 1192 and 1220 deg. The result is 53.5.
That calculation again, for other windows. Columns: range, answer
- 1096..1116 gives 43.7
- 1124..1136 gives 37.48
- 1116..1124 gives 45.3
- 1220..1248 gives 49.22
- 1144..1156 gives 18.34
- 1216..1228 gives 51.71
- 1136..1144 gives 24.16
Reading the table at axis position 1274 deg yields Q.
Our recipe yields 48.99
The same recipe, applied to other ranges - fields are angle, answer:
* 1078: 46.45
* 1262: 48.02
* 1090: 48.6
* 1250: 53.04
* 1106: 48.69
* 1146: 18.34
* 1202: 55.66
